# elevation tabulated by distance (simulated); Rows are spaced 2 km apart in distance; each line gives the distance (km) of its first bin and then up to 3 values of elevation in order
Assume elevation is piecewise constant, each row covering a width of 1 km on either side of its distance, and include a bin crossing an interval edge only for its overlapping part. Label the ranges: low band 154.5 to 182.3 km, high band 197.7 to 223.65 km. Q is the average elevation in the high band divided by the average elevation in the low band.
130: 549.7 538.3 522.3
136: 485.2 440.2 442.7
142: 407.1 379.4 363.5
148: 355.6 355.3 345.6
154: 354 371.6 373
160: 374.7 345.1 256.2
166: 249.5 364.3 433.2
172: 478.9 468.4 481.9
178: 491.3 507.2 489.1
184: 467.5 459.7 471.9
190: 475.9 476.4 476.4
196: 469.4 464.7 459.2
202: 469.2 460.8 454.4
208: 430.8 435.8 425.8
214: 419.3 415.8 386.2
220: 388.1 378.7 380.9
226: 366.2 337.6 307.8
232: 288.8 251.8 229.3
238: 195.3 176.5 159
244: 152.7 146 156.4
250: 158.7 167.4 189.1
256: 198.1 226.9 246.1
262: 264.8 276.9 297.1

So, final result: 1.06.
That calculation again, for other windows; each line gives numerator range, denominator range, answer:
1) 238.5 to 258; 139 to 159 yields 0.46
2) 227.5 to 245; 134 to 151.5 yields 0.56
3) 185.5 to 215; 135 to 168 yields 1.24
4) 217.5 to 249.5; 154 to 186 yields 0.65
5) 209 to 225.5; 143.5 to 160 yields 1.11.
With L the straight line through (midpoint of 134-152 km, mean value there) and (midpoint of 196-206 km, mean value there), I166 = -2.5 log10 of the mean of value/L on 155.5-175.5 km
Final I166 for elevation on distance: 0.15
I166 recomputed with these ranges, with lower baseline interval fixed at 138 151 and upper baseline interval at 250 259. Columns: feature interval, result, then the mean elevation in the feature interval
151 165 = 0.06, 346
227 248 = 0.02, 221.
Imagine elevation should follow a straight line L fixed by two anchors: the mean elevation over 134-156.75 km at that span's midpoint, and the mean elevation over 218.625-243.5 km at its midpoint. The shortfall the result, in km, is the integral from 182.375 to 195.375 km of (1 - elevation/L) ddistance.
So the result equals -5.0 km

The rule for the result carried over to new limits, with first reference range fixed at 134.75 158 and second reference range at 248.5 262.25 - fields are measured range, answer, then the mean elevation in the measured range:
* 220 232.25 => -4.7 km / 350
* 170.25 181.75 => -4.8 km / 482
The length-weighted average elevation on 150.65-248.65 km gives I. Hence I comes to 377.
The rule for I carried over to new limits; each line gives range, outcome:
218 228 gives 375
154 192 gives 420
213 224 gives 396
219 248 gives 265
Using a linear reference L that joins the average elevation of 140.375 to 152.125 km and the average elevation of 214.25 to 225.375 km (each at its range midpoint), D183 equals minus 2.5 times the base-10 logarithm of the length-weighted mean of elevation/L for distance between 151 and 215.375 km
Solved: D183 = -0.12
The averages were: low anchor 373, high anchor 391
